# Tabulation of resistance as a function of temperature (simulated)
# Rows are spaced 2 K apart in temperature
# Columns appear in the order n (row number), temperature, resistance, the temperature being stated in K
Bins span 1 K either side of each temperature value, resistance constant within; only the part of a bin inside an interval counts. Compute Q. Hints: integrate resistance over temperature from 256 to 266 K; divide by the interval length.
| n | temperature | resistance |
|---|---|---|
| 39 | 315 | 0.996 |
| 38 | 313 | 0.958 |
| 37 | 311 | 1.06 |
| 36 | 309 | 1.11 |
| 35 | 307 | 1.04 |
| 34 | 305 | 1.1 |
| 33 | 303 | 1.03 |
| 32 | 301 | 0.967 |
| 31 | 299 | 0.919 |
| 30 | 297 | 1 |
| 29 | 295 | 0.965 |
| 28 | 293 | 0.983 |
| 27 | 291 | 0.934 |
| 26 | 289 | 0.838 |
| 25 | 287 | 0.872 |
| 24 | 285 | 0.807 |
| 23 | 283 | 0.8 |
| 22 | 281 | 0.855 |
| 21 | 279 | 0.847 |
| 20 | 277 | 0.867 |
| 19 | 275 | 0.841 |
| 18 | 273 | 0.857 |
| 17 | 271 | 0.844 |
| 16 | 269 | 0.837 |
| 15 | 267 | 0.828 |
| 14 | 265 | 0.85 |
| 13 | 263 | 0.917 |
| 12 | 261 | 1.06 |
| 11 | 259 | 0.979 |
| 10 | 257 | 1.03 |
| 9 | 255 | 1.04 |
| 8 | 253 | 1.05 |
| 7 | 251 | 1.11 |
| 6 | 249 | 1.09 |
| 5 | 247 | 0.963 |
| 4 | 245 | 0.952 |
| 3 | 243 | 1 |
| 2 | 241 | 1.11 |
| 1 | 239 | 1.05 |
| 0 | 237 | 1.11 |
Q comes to 0.967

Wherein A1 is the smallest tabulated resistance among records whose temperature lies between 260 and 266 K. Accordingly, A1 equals 0.85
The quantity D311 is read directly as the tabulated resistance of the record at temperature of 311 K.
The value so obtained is 1.06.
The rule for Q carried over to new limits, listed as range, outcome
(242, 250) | 1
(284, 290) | 0.839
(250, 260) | 1.04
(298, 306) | 1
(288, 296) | 0.93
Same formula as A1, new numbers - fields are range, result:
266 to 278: 0.828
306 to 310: 1.04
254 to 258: 1.03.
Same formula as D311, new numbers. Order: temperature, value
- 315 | 0.996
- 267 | 0.828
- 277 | 0.867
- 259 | 0.979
